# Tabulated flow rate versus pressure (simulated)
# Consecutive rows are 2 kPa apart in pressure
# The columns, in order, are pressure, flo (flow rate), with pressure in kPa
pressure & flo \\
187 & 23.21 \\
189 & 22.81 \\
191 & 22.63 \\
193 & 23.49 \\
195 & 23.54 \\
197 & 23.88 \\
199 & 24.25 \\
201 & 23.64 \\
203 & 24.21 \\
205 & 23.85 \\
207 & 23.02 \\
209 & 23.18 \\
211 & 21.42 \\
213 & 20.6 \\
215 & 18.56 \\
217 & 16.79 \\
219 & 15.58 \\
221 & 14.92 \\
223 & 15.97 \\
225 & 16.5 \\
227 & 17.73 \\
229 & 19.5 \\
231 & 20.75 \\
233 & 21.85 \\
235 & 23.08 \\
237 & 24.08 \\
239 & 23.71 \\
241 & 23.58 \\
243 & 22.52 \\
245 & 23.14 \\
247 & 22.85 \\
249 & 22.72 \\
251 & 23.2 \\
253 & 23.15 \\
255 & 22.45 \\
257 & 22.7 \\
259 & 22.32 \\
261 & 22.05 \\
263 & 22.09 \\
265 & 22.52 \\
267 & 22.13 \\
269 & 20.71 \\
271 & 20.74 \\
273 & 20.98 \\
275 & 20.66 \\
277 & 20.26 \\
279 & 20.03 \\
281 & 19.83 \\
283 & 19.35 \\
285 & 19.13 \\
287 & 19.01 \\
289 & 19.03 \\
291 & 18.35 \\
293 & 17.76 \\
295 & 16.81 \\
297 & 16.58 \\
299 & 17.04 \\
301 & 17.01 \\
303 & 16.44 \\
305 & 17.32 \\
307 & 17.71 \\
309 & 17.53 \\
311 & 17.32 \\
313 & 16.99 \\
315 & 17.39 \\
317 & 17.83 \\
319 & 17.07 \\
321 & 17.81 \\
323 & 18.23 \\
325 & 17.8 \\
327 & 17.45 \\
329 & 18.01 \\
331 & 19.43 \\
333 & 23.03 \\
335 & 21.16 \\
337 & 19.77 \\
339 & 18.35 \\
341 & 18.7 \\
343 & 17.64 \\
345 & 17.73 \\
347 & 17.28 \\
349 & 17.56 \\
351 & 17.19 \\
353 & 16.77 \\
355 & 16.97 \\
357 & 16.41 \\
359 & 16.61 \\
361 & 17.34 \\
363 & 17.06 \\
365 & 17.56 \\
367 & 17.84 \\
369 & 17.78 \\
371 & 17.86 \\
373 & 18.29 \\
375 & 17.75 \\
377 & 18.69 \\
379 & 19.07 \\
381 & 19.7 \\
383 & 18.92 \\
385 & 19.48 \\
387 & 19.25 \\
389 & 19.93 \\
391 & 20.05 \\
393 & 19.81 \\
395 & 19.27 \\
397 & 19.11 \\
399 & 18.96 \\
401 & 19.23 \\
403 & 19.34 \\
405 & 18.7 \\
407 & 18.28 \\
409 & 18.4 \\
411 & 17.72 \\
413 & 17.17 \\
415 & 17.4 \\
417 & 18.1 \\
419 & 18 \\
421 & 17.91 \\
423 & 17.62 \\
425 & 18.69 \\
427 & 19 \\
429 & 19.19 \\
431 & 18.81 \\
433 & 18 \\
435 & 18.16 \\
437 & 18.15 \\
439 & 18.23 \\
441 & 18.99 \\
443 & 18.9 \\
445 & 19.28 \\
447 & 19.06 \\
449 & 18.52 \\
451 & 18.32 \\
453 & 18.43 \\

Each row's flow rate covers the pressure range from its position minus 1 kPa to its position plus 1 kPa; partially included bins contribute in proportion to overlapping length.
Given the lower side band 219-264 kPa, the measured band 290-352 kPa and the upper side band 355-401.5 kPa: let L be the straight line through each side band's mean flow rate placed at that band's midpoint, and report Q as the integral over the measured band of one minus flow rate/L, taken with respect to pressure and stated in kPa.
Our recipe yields 5.33 kPa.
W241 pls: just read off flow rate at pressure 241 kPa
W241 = 23.58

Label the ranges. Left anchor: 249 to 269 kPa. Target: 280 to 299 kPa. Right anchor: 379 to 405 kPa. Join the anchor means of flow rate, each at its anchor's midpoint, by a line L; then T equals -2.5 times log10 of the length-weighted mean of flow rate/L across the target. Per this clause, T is 0.18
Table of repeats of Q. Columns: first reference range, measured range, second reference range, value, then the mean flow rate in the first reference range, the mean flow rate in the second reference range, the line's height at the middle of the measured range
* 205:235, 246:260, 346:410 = -2.7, 19.3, 18.3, 19.1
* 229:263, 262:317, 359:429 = 6.6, 22.6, 18.5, 21.4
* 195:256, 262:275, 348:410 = -0.6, 21.4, 18.4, 20.5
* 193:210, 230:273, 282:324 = -3.6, 23.7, 17.7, 20.7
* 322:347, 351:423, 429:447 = 1.8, 18.9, 18.6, 18.7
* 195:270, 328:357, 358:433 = 1.5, 21.5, 18.5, 19.5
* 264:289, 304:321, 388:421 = 2.1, 20.4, 18.7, 19.9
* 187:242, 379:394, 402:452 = -0.5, 21.3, 18.4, 18.9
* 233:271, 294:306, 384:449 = 2.6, 22.6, 18.7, 21.5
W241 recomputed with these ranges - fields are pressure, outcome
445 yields 19.28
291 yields 18.35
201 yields 23.64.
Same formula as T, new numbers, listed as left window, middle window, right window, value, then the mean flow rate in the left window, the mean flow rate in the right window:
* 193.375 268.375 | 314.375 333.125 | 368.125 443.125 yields 0.10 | 21.6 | 18.6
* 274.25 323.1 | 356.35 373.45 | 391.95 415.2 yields 0.06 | 18.1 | 18.7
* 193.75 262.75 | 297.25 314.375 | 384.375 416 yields 0.18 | 21.5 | 18.9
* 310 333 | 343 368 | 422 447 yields 0.06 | 18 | 18.6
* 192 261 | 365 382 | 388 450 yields 0.06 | 21.6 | 18.6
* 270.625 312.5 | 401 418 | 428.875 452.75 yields 0.02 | 18.5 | 18.6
